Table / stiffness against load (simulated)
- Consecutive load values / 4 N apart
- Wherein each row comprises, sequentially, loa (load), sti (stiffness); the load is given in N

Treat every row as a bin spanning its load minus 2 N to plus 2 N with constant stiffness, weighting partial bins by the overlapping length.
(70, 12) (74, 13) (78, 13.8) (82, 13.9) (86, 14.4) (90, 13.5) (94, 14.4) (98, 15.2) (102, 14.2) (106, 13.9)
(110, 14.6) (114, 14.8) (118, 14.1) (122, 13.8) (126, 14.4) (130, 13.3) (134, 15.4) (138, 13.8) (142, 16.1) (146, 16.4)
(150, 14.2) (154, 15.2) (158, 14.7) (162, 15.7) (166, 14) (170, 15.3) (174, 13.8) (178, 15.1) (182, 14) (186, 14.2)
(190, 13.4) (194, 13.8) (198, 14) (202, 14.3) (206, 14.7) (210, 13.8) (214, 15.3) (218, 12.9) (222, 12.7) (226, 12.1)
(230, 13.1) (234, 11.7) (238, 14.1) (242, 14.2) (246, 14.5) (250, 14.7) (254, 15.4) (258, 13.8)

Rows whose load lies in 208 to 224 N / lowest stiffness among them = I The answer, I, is 12.7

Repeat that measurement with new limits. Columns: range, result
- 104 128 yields 13.8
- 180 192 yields 13.4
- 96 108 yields 13.9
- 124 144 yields 13.3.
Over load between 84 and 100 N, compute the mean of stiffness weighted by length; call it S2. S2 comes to 14.4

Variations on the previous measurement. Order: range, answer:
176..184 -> 14.6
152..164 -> 15.2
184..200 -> 13.9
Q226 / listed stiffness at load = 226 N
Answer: 12.1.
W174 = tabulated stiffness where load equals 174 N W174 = 13.8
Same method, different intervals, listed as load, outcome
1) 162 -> 15.7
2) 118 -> 14.1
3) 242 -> 14.2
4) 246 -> 14.5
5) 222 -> 12.7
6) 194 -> 13.8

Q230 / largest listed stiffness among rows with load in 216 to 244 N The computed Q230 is 14.2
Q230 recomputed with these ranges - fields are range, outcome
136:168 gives 16.4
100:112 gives 14.6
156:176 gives 15.7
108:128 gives 14.8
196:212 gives 14.7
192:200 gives 14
